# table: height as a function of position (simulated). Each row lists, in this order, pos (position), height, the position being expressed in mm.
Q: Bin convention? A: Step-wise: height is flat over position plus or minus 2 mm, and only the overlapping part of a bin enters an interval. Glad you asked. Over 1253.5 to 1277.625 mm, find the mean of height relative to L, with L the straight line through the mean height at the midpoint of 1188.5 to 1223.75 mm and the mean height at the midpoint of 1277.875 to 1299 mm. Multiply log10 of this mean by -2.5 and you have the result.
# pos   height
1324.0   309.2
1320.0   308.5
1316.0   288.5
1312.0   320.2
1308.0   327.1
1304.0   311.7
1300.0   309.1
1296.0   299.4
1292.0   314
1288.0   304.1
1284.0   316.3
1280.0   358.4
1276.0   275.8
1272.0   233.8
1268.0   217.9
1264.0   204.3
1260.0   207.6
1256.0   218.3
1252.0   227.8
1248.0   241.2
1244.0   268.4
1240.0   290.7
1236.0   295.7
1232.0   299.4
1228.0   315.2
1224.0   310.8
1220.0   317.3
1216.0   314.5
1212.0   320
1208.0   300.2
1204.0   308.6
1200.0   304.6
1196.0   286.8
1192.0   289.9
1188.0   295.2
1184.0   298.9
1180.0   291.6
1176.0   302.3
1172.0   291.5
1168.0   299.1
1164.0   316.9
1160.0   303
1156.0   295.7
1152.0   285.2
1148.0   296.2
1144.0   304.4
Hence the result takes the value 0.36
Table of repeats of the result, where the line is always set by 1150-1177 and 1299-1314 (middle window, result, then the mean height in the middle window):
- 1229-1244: 0.06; 293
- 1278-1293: -0.03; 324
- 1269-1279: 0.20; 261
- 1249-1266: 0.40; 216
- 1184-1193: 0.03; 294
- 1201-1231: -0.02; 312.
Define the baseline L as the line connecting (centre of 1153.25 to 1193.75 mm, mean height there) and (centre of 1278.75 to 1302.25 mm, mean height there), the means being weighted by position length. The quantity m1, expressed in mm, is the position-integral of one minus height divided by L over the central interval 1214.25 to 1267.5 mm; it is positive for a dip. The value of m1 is 6.8 mm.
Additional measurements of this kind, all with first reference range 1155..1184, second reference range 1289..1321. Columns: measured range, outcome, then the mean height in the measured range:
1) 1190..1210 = 0.28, 298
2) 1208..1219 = -0.40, 314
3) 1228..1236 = 0.05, 302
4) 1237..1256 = 3.14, 255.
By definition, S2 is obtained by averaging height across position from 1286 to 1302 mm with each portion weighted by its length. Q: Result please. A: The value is 307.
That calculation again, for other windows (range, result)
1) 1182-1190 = 297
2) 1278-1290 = 326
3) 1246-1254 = 234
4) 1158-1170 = 306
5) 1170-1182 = 295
